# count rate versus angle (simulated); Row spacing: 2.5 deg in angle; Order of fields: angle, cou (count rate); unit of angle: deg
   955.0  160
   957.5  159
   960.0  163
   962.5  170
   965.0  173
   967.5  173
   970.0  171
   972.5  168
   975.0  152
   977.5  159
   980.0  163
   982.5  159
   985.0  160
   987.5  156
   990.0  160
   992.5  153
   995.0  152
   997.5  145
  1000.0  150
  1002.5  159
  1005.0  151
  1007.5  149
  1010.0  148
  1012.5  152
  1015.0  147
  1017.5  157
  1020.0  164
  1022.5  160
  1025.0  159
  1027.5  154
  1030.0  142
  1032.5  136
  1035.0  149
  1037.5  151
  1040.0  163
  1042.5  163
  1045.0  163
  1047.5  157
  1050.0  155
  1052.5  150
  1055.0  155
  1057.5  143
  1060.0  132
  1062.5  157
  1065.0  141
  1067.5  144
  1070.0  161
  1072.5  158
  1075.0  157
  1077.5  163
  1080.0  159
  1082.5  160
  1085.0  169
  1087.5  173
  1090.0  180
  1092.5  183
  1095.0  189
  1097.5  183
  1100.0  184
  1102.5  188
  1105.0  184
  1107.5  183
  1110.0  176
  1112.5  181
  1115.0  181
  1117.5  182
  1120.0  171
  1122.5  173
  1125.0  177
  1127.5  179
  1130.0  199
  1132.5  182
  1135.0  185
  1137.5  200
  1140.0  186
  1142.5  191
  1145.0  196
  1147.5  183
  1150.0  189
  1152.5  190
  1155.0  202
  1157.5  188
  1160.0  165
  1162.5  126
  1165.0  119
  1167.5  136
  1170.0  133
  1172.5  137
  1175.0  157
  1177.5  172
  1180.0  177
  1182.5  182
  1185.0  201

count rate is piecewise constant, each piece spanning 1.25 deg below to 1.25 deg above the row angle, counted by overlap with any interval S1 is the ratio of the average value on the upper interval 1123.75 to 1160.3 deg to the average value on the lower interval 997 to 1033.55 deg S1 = 1.24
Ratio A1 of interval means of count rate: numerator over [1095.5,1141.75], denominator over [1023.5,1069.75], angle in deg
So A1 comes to 1.21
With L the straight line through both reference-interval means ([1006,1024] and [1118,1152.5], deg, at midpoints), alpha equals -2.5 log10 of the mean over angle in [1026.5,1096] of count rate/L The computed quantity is 0.06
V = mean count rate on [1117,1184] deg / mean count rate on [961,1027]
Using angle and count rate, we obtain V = 1.1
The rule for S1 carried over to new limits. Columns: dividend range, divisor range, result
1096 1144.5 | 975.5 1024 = 1.19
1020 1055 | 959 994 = 0.95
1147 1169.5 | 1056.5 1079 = 1.09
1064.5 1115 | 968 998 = 1.08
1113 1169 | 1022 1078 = 1.16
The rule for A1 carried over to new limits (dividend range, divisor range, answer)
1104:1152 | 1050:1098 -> 1.15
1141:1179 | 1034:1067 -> 1.09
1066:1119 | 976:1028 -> 1.12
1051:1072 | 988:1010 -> 0.97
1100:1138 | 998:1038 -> 1.20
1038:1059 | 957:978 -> 0.94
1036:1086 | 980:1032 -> 1.01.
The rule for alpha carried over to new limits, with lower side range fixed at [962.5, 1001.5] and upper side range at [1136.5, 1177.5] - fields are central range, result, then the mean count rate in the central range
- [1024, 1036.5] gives 0.10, 148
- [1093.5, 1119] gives -0.11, 183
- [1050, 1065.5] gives 0.11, 147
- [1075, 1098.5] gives -0.05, 172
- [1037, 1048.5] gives 0.02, 160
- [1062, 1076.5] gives 0.08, 153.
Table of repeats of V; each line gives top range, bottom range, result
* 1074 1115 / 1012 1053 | 1.14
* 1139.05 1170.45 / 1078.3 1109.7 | 0.96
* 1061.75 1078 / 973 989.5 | 0.97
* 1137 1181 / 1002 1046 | 1.10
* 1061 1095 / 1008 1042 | 1.07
